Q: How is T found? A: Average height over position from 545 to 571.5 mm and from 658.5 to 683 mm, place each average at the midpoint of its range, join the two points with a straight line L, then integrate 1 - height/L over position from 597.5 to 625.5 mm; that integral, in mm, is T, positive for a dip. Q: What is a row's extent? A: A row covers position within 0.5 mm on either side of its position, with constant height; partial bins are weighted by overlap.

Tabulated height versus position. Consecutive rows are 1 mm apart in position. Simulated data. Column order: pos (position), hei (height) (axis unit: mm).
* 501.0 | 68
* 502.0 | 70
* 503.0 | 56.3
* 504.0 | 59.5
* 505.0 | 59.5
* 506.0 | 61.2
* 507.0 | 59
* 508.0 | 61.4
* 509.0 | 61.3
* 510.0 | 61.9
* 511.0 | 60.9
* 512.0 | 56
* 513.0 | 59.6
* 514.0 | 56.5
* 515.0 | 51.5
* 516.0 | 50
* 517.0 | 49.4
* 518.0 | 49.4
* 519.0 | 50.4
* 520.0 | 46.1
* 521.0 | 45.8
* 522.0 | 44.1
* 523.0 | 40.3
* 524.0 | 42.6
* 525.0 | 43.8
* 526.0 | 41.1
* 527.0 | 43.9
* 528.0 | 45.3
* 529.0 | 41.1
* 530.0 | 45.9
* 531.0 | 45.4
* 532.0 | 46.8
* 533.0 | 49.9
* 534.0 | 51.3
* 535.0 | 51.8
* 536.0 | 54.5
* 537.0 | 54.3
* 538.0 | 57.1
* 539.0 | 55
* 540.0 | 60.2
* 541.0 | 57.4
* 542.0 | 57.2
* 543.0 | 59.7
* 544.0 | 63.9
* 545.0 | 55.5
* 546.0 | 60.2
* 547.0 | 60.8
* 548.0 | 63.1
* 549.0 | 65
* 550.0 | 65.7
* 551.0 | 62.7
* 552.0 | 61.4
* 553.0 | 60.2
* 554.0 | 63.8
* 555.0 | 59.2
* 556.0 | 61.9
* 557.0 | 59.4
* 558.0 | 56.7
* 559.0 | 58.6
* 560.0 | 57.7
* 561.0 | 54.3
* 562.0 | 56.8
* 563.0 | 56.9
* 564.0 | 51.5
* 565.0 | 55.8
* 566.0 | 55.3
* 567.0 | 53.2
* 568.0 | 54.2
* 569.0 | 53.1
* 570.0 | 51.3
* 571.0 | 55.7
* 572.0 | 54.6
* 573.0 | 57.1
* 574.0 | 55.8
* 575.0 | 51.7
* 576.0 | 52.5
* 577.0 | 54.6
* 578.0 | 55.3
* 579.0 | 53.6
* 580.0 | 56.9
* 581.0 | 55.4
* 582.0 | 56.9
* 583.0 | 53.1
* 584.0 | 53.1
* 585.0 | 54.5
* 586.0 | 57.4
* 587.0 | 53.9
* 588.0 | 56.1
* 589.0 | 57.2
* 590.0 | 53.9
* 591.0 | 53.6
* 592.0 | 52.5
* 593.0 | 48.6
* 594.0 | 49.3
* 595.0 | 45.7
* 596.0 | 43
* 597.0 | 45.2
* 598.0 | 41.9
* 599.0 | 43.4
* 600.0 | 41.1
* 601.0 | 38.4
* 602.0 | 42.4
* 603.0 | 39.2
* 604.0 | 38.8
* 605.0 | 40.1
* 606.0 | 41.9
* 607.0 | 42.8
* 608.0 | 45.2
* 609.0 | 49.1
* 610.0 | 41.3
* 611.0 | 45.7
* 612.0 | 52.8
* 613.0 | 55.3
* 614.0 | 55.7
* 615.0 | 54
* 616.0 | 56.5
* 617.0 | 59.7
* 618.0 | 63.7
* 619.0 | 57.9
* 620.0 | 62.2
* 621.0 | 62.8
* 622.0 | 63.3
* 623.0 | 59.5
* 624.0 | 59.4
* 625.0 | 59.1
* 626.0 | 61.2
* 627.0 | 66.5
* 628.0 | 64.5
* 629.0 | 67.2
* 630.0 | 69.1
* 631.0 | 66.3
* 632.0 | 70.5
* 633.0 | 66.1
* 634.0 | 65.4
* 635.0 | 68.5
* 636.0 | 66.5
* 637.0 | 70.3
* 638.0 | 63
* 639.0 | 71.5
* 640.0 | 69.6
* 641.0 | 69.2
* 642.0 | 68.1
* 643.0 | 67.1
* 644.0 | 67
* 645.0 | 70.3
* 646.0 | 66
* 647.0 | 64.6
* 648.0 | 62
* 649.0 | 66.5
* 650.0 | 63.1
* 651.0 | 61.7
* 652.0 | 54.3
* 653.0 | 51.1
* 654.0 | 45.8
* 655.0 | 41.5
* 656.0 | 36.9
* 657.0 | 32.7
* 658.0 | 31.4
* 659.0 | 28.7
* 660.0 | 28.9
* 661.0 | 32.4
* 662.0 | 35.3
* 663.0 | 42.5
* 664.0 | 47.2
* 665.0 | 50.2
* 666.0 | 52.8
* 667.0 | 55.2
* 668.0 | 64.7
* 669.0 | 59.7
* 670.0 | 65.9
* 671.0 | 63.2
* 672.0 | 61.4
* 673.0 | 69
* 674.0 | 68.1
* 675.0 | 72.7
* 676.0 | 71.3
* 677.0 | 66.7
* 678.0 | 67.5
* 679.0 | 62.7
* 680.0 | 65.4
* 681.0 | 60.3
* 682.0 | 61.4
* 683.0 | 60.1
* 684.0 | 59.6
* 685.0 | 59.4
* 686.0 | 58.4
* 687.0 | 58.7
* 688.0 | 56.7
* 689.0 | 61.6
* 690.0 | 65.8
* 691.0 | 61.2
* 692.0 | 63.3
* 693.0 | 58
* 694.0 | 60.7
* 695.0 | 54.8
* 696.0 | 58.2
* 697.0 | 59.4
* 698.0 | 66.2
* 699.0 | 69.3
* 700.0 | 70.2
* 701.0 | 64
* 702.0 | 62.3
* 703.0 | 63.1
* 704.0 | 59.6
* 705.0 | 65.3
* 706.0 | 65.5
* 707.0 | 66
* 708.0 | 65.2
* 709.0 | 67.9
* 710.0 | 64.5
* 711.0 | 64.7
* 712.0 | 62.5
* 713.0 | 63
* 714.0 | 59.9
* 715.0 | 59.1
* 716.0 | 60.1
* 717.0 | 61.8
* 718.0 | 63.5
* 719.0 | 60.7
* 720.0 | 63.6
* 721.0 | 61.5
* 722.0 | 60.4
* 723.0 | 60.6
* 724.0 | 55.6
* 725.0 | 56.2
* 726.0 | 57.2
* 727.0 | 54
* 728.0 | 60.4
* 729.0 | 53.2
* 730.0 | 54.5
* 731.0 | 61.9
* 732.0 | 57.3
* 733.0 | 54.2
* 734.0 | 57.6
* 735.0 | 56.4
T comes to 3.36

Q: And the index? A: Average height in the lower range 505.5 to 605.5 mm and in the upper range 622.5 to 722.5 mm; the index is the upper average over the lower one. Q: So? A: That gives 1.14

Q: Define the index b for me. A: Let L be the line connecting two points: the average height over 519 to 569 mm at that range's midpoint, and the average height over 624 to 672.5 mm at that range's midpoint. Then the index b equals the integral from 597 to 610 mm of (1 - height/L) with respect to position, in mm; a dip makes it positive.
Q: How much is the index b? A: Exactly 3.3 mm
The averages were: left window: 54.1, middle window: 42.1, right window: 57.8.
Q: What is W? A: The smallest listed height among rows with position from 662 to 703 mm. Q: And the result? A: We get 35.3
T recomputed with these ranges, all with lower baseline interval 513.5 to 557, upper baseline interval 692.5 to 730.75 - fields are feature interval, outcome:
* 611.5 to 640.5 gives -2.79 mm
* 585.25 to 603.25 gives 2.53 mm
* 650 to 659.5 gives 2.43 mm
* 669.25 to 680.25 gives -1.27 mm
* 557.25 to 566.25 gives -0.25 mm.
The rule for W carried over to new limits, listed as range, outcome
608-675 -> 28.7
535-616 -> 38.4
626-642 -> 61.2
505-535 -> 40.3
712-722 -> 59.1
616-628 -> 56.5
